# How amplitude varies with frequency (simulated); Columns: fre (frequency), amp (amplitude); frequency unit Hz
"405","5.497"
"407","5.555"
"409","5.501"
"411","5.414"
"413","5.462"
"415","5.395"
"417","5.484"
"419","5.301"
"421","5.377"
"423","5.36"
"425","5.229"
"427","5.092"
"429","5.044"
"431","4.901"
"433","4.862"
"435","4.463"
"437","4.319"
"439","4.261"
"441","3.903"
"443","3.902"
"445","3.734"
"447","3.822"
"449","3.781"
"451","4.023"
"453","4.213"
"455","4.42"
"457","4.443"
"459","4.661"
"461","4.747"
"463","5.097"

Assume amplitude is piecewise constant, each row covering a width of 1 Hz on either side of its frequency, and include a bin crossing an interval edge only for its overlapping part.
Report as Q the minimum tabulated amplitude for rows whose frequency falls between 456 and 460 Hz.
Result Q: 4.443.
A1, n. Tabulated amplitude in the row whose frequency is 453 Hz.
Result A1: 4.213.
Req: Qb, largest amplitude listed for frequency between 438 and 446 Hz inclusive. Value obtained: 4.261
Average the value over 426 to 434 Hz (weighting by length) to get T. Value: 4.97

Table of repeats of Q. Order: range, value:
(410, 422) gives 5.301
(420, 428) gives 5.092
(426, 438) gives 4.319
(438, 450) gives 3.734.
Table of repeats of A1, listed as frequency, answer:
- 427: 5.092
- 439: 4.261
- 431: 4.901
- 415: 5.395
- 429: 5.044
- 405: 5.497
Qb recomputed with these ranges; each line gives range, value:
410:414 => 5.462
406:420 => 5.555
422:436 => 5.36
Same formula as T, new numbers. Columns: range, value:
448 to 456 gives 4.11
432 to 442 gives 4.36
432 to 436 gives 4.66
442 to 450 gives 3.81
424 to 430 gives 5.12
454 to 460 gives 4.51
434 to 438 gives 4.39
